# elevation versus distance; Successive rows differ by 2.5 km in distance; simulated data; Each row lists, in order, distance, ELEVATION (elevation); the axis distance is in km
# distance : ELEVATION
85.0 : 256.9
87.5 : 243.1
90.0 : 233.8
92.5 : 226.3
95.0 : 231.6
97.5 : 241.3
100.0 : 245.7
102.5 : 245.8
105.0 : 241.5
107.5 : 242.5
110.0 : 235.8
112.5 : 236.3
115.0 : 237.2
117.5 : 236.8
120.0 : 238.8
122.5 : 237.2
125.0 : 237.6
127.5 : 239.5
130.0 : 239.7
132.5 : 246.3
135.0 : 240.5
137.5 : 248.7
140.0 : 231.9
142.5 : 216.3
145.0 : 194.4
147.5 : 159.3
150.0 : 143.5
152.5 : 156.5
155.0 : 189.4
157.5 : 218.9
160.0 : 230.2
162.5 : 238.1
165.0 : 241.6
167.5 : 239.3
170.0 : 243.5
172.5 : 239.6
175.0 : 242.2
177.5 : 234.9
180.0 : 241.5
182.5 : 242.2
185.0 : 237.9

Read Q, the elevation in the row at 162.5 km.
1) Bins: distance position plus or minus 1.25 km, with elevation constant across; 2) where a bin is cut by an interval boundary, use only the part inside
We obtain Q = 238.1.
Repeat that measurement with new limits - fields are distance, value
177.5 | 234.9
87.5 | 243.1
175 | 242.2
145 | 194.4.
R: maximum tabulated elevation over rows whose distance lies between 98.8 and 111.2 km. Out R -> 245.8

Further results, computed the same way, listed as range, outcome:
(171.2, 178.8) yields 242.2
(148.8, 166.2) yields 241.6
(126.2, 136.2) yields 246.3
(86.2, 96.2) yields 243.1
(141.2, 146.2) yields 216.3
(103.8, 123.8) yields 242.5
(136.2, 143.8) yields 248.7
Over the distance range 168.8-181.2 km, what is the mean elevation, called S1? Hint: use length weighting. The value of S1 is 240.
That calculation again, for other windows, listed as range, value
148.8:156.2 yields 163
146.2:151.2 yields 152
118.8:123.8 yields 238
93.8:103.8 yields 241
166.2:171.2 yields 241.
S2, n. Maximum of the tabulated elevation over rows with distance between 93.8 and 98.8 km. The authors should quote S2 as 241.3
